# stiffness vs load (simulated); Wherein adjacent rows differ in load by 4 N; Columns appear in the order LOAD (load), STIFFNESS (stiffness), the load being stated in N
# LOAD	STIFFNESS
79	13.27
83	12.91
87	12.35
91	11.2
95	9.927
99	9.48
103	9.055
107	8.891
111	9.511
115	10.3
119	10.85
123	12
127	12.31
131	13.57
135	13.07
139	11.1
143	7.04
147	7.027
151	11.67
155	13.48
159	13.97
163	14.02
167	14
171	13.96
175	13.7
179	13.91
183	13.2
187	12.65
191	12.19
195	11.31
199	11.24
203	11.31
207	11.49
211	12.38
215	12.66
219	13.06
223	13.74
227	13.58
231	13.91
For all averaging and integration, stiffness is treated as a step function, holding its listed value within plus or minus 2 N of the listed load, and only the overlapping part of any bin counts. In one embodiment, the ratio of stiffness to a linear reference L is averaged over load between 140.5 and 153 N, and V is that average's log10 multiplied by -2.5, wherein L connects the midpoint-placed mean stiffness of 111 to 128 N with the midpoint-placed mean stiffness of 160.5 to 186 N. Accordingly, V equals 0.39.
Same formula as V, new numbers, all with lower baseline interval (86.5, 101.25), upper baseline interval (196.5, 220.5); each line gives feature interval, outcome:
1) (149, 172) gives -0.18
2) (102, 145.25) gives 0.02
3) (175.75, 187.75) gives -0.15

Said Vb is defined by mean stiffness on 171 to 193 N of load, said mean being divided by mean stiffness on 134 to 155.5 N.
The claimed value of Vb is 1.29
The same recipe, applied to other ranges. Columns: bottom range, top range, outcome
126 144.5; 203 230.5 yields 1.11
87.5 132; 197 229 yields 1.17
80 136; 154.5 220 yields 1.16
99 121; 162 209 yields 1.31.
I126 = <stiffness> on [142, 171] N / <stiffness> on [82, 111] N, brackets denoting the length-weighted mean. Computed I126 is 1.15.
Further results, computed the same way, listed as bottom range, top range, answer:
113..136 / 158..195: 1.12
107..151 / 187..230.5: 1.16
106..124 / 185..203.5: 1.14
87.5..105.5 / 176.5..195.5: 1.27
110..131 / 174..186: 1.20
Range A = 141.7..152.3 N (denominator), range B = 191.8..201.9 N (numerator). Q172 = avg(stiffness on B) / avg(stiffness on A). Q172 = 1.34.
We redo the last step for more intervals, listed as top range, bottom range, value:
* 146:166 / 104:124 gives 1.22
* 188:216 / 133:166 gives 1.03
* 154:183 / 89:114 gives 1.43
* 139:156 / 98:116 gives 1.04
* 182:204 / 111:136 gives 1.02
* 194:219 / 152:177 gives 0.86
